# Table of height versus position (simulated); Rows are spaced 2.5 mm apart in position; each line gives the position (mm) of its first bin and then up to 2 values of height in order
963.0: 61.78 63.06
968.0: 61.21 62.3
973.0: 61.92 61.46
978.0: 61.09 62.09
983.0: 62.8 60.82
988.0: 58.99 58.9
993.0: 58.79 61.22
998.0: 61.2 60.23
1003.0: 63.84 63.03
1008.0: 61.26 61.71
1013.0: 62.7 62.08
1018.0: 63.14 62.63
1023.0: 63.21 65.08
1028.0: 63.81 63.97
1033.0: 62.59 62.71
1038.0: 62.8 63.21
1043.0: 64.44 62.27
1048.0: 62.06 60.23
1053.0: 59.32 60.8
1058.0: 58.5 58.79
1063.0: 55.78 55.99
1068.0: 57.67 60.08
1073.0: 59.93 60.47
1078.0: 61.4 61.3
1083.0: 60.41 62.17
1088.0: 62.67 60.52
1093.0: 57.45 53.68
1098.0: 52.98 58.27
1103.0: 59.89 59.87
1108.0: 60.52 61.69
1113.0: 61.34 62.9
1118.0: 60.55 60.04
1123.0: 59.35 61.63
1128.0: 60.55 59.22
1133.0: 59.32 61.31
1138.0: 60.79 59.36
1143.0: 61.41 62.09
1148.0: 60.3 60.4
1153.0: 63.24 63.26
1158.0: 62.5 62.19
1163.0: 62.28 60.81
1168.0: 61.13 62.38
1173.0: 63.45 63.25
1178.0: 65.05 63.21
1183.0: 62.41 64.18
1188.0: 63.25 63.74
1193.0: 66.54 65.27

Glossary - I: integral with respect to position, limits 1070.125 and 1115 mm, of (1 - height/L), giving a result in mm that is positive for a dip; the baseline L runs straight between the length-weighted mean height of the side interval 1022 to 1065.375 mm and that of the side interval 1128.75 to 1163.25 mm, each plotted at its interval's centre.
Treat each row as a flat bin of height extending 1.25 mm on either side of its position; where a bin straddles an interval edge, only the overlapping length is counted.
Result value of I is 1.2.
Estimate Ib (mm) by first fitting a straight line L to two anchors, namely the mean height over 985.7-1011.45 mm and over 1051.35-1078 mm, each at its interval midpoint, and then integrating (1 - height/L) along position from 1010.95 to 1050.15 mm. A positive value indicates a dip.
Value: -2.02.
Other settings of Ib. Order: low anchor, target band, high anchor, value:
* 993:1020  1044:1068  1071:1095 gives 0.67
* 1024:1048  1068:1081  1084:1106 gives -0.02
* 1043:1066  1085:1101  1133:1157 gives 0.61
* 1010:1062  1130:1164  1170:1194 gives 1.12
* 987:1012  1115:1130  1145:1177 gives 0.29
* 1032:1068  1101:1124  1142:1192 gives 0.38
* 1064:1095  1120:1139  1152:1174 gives 0.32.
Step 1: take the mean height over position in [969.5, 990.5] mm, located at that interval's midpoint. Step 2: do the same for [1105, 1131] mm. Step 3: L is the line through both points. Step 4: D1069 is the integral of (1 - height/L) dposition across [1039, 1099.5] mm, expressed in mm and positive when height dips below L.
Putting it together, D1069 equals 1.3 mm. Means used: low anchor 61.3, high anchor 60.8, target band 59.7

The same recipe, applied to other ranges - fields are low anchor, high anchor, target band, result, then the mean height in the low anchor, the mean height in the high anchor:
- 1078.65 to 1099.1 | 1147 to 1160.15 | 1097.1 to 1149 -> 0.3 mm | 59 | 62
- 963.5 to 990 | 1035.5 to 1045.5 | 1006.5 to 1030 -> -0.1 mm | 61.5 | 63.2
